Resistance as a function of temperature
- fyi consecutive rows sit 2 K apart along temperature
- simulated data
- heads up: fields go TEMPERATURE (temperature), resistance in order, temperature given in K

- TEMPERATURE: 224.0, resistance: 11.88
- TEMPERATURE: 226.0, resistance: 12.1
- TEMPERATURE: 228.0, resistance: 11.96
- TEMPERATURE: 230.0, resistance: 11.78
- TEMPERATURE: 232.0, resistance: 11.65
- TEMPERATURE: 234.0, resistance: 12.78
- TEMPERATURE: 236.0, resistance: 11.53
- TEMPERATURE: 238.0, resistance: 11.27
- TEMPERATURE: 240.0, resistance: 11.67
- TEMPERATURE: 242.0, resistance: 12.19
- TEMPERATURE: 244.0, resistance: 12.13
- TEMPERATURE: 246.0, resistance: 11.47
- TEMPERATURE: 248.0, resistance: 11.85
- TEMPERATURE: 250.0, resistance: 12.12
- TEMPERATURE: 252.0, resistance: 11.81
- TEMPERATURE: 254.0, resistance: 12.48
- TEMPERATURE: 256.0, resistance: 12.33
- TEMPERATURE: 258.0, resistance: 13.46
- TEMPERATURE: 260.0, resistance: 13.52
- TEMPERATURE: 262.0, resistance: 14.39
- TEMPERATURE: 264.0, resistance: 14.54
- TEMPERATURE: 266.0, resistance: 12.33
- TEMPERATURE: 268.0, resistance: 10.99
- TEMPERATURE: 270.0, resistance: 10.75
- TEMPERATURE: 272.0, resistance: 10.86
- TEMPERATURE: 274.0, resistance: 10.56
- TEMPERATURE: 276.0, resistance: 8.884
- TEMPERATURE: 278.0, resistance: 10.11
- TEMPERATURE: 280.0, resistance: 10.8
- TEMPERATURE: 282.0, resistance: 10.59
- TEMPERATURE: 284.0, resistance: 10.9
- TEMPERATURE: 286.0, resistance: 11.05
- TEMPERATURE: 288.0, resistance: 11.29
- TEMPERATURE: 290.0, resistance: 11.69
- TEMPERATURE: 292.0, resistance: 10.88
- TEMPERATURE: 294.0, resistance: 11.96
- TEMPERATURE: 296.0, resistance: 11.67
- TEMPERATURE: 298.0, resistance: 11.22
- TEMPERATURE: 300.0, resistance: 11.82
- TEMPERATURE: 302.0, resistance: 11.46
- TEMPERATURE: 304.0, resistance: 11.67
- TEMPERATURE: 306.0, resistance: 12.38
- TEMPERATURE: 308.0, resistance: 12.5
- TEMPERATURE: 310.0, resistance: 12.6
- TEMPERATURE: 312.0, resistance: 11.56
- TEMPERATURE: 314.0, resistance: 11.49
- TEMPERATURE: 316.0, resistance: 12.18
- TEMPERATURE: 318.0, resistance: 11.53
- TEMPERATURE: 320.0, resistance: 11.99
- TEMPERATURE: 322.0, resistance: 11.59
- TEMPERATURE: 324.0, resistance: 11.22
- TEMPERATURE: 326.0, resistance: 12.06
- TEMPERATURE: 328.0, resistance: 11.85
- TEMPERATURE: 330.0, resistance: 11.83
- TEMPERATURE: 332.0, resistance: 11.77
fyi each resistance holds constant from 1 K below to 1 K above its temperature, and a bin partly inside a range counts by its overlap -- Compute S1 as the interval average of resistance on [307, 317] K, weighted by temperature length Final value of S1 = 12.1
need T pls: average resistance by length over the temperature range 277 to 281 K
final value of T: 10.5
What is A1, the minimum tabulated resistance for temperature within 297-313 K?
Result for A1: 11.22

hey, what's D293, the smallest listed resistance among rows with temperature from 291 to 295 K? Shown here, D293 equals 10.88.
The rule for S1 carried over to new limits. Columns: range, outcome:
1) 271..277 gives 10.1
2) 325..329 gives 12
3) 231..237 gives 12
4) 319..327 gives 11.7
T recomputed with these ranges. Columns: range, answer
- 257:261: 13.5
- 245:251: 11.8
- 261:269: 13.1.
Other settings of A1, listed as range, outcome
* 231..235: 11.65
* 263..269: 10.99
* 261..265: 14.39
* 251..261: 11.81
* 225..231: 11.78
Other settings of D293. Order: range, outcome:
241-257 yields 11.47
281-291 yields 10.59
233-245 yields 11.27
